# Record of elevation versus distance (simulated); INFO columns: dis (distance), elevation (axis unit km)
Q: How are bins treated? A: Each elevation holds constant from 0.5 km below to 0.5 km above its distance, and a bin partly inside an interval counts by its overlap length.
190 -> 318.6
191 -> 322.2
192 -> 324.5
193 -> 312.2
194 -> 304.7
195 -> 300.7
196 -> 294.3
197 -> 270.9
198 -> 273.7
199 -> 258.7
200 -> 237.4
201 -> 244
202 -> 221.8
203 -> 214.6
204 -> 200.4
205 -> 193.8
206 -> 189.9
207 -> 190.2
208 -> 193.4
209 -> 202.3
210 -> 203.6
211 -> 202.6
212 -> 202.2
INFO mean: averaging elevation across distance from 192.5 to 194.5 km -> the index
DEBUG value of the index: 308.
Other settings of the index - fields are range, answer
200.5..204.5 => 220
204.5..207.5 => 191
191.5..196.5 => 307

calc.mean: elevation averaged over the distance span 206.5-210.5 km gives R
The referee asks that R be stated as 197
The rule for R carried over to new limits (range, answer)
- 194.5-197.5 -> 289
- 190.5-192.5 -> 323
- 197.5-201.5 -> 253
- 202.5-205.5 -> 203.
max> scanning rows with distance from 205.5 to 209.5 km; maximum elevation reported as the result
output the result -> 202.3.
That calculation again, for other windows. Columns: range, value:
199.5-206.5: 244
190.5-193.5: 324.5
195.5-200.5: 294.3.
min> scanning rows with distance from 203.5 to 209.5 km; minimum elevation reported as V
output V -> 189.9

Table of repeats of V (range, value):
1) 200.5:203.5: 214.6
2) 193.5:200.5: 237.4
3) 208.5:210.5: 202.3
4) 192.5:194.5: 304.7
